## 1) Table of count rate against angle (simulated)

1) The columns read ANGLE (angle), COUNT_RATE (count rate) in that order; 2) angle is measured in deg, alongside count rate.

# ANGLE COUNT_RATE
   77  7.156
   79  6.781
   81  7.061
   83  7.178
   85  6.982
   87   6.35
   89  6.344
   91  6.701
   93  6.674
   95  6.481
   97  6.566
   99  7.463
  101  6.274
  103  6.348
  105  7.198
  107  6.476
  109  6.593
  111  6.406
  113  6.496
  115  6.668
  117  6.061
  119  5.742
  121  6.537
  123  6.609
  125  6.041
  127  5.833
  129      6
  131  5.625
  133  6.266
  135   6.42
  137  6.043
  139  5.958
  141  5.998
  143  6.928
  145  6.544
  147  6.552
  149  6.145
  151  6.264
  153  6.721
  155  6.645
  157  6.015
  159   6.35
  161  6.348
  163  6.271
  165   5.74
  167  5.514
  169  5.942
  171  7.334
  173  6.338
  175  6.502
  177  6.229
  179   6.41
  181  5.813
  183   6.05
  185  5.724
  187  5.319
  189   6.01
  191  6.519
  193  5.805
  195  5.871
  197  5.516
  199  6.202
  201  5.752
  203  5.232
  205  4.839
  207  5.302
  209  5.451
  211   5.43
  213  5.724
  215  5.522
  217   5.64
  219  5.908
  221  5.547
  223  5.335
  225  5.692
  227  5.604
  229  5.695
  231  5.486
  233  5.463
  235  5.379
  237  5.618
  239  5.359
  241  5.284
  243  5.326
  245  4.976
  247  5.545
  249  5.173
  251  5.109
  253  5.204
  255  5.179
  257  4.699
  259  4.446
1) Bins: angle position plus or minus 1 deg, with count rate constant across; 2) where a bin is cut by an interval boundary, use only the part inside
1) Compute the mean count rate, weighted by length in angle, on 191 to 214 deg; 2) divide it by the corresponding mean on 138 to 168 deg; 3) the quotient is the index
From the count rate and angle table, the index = 0.9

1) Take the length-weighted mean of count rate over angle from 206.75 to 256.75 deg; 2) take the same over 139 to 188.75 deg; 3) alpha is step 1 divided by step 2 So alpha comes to 0.87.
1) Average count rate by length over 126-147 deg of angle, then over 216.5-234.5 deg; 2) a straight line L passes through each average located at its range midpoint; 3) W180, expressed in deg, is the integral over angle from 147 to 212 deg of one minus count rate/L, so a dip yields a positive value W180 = -1.1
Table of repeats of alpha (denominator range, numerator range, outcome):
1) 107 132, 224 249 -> 0.87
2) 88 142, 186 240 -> 0.88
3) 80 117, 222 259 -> 0.80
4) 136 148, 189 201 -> 0.94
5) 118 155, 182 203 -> 0.94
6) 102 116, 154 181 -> 0.95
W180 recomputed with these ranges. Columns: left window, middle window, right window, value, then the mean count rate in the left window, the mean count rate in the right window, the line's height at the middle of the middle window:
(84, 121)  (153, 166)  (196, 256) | -0.5 deg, 6.55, 5.45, 6.04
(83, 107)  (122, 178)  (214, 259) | -0.8 deg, 6.68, 5.38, 6.18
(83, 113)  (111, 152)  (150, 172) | 1.4 deg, 6.65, 6.29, 6.45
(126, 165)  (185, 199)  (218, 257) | -0.1 deg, 6.25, 5.4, 5.82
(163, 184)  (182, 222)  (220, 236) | 1.2 deg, 6.19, 5.53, 5.84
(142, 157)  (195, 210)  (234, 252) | 0.9 deg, 6.51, 5.31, 5.83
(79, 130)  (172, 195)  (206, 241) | -0.7 deg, 6.53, 5.53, 5.87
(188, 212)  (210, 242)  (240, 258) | -0.9 deg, 5.66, 5.17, 5.4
